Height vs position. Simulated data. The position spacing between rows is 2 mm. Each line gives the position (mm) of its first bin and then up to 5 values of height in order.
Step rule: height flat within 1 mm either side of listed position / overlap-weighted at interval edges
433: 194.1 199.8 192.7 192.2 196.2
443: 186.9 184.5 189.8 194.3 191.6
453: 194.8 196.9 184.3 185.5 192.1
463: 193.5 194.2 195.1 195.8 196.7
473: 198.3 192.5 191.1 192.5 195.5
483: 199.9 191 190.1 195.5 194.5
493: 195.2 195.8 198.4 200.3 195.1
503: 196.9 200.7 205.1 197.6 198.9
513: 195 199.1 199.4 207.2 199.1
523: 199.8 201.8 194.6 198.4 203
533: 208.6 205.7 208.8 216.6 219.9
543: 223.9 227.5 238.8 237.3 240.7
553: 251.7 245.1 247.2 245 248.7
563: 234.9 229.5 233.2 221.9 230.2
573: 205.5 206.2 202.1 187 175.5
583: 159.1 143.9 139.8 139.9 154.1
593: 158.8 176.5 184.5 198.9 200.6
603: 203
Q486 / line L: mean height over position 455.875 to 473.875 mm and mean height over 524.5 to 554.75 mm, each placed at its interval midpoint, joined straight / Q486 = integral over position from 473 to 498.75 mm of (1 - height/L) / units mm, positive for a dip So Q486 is 0.7 mm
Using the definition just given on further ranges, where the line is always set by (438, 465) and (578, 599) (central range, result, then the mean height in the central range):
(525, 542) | -3.12 mm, 207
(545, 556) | -4.50 mm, 241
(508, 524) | -1.92 mm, 200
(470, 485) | -0.73 mm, 195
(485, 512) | -2.28 mm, 197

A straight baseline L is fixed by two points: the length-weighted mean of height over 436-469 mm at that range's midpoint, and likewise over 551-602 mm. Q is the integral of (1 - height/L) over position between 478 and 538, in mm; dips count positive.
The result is -0.82 mm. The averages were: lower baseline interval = 192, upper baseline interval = 202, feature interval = 199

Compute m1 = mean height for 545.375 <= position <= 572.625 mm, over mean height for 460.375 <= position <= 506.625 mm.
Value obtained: 1.22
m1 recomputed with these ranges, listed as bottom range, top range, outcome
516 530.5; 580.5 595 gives 0.77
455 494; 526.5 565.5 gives 1.17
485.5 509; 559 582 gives 1.10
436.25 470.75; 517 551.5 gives 1.11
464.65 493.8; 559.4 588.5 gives 1.03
